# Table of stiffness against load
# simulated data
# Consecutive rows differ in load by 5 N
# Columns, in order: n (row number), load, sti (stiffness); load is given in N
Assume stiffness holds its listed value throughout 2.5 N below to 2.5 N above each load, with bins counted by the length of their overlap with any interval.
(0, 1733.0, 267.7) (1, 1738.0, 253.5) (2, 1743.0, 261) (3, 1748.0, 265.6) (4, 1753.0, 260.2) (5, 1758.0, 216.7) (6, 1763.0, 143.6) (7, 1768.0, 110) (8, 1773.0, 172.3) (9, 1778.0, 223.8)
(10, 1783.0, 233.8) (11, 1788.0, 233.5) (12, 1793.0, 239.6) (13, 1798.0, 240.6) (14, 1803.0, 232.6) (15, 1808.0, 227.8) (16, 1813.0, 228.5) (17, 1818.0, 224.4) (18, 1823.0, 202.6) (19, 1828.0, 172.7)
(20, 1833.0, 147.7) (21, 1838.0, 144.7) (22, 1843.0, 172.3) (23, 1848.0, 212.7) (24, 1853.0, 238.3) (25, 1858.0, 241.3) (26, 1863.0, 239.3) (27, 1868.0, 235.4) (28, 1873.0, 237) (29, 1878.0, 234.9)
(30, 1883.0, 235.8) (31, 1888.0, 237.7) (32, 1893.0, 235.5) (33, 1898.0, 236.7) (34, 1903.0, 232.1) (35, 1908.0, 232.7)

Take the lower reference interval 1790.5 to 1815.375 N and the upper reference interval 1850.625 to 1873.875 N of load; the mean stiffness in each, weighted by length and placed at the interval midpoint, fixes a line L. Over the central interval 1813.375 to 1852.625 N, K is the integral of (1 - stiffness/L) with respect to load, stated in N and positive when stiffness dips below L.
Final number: 8.00 N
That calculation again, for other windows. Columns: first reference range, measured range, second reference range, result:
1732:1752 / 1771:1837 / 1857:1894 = 9.94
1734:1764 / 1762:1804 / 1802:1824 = 4.79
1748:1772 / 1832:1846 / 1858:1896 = 4.05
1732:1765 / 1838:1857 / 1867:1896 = 2.77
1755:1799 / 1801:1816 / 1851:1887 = -1.12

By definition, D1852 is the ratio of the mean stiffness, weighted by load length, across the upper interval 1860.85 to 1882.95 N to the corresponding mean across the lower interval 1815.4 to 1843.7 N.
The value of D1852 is 1.3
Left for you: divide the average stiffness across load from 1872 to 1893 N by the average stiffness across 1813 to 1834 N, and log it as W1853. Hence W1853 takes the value 1.21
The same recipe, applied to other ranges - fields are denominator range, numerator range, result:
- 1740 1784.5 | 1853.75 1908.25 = 1.13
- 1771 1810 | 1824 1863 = 0.86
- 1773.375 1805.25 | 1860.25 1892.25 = 1.03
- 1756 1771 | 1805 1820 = 1.46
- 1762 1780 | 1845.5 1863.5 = 1.43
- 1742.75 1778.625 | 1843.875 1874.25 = 1.14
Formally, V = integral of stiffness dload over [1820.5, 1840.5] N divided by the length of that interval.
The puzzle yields 167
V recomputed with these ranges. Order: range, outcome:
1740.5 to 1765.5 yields 229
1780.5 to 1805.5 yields 236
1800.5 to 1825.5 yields 223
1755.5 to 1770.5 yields 157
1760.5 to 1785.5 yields 177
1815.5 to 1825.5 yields 214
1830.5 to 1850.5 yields 169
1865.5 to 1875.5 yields 236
